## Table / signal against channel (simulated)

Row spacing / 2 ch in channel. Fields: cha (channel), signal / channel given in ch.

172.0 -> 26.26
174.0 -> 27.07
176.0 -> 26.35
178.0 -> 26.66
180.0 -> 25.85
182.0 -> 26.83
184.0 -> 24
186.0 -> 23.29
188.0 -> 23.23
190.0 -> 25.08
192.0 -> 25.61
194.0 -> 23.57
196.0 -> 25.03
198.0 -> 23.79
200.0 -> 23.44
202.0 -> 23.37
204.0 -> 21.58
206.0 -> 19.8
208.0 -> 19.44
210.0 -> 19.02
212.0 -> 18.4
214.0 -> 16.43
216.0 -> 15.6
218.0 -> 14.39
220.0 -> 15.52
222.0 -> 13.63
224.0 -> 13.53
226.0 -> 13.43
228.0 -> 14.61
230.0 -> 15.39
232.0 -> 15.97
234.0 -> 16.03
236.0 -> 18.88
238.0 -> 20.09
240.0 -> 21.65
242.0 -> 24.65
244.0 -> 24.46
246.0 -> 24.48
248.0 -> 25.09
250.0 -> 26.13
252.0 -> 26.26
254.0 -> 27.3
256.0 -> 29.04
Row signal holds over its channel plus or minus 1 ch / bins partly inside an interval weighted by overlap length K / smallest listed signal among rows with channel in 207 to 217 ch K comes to 15.6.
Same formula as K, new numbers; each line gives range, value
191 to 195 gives 23.57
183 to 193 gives 23.23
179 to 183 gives 25.85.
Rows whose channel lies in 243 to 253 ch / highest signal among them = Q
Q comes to 26.26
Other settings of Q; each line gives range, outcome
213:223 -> 16.43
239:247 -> 24.65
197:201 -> 23.79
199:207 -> 23.44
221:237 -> 18.88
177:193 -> 26.83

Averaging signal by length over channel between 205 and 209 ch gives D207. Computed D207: 19.6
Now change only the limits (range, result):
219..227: 14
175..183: 26.4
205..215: 18.6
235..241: 20.2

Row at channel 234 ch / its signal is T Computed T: 16.03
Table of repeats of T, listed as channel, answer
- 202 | 23.37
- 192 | 25.61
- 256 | 29.04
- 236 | 18.88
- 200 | 23.44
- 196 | 25.03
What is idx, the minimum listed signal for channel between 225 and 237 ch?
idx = 13.43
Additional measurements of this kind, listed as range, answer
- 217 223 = 13.63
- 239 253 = 21.65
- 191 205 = 21.58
